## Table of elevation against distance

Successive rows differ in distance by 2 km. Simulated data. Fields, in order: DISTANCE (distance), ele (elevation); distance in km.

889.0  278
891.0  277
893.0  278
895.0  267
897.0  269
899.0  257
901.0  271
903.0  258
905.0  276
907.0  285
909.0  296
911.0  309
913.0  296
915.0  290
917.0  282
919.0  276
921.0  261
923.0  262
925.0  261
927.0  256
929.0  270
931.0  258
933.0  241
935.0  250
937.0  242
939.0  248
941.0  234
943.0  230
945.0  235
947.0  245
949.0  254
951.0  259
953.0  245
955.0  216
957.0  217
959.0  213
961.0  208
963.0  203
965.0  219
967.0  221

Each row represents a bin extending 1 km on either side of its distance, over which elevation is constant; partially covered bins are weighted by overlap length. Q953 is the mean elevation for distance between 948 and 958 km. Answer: 238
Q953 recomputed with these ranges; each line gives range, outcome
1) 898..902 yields 264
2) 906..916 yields 295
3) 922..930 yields 262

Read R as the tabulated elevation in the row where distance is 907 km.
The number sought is 285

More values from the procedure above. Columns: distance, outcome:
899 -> 257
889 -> 278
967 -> 221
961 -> 208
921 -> 261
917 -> 282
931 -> 258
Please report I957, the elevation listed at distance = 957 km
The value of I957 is 217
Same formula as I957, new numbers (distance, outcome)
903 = 258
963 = 203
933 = 241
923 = 262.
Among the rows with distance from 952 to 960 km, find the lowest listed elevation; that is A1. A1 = 213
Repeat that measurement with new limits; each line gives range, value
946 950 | 245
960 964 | 203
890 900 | 257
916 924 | 261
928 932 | 258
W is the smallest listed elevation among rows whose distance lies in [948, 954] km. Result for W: 245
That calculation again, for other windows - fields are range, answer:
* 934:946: 230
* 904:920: 276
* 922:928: 256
